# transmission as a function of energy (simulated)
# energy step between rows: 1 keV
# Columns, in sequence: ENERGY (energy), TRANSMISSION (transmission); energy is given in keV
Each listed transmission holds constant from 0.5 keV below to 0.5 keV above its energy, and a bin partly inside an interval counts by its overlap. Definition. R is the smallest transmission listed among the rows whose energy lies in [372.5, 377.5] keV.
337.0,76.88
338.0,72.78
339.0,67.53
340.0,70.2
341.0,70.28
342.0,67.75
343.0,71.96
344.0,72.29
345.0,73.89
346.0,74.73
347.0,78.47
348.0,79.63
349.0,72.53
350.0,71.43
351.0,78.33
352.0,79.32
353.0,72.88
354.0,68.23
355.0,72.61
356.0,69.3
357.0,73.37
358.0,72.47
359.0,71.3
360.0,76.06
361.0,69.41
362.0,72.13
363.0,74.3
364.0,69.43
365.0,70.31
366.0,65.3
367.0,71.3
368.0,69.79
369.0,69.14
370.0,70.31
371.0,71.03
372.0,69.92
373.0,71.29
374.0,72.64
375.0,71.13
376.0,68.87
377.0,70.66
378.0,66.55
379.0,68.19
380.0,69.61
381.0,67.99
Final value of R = 68.87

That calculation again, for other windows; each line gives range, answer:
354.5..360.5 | 69.3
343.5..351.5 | 71.43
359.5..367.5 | 65.3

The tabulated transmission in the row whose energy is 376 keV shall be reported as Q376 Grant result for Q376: 68.87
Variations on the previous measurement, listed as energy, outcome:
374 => 72.64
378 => 66.55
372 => 69.92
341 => 70.28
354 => 68.23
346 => 74.73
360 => 76.06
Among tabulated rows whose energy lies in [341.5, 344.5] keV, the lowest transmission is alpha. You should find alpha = 67.75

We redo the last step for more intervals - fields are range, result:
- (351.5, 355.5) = 68.23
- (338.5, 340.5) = 67.53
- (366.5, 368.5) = 69.79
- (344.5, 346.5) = 73.89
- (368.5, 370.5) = 69.14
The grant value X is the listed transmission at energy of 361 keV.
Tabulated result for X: 69.41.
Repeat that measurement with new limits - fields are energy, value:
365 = 70.31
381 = 67.99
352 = 79.32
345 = 73.89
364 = 69.43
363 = 74.3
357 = 73.37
